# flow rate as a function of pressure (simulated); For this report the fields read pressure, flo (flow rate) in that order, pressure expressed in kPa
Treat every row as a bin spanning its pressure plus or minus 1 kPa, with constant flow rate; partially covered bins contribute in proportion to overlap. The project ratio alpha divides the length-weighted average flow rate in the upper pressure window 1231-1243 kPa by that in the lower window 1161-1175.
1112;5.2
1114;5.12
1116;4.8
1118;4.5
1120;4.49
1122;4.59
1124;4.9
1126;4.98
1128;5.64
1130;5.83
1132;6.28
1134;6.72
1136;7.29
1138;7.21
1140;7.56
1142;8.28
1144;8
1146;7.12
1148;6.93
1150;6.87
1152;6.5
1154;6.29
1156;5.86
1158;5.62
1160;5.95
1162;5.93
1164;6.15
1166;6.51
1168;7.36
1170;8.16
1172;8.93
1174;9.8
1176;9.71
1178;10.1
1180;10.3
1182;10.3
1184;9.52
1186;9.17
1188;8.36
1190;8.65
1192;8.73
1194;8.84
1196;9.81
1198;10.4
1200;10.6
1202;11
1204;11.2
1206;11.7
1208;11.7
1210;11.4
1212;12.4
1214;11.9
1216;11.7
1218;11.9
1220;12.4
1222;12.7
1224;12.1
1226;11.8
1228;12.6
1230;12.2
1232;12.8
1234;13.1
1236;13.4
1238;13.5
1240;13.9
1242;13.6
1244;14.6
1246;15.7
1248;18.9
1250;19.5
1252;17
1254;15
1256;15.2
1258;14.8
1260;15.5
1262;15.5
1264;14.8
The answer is 1.8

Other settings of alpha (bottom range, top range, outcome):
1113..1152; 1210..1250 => 2.16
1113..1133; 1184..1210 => 1.97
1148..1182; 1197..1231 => 1.55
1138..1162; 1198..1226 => 1.72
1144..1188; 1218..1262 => 1.83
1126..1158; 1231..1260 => 2.24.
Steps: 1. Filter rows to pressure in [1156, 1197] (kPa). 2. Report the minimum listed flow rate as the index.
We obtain 5.62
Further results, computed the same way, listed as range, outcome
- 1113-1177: 4.49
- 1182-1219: 8.36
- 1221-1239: 11.8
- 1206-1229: 11.4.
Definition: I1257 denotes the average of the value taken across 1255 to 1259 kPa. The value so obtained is 15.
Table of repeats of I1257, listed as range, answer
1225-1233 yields 12.3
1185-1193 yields 8.73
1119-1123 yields 4.54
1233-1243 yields 13.5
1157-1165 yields 5.91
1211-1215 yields 12.2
